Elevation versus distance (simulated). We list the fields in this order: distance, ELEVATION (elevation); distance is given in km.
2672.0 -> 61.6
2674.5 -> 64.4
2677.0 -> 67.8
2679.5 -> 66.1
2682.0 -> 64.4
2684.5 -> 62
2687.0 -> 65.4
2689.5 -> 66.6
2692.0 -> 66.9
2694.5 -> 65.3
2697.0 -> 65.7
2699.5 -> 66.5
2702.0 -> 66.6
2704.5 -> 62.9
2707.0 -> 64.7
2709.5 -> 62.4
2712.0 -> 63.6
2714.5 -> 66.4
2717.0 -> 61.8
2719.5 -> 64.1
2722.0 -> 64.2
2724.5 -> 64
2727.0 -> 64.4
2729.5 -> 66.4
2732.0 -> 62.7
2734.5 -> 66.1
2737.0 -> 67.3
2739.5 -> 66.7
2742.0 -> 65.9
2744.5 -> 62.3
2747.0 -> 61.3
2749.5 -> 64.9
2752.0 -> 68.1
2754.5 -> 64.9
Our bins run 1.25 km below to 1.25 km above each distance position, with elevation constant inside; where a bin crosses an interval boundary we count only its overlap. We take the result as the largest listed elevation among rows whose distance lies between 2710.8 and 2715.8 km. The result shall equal 66.4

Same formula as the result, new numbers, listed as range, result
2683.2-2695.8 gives 66.9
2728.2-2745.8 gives 67.3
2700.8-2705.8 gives 66.6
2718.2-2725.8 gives 64.2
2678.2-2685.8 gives 66.1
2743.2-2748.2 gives 62.3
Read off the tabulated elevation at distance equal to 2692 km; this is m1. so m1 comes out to 66.9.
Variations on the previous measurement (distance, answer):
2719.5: 64.1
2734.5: 66.1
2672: 61.6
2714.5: 66.4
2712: 63.6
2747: 61.3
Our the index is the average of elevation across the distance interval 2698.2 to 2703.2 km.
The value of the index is 66.5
